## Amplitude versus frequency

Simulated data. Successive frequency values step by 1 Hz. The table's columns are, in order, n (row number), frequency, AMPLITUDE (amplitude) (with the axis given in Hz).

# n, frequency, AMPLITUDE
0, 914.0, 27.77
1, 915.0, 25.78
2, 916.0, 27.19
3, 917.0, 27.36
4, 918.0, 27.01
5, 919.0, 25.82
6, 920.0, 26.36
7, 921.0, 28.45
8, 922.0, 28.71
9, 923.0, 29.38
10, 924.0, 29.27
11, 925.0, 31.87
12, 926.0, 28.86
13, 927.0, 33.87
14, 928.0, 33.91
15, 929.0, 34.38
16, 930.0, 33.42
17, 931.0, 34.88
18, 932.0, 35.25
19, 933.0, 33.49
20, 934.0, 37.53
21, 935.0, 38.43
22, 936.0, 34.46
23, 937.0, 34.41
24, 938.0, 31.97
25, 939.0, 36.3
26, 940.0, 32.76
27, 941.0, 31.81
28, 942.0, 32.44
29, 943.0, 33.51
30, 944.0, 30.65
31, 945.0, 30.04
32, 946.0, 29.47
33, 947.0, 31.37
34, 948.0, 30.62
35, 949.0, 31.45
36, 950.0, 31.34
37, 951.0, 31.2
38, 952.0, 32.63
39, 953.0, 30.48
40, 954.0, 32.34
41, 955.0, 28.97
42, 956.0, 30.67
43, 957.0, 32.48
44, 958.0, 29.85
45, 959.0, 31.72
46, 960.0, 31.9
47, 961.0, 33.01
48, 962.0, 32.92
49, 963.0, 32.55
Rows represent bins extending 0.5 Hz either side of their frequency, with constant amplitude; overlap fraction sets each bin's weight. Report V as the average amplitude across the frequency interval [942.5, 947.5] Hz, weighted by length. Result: 31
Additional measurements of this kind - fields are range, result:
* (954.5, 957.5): 30.7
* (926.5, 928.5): 33.9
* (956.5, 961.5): 31.8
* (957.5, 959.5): 30.8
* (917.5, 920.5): 26.4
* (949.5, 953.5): 31.4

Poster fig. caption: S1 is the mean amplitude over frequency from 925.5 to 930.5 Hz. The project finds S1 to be 32.9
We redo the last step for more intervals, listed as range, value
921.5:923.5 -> 29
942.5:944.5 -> 32.1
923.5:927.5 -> 31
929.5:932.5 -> 34.5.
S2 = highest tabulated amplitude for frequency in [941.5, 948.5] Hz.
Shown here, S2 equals 33.51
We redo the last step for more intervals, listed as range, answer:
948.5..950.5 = 31.45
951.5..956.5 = 32.63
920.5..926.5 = 31.87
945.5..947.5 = 31.37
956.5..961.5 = 33.01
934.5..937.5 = 38.43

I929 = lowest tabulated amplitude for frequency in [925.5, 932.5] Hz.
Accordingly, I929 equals 28.86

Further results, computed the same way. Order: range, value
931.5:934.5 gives 33.49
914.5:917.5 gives 25.78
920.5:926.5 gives 28.45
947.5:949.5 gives 30.62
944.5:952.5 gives 29.47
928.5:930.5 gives 33.42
